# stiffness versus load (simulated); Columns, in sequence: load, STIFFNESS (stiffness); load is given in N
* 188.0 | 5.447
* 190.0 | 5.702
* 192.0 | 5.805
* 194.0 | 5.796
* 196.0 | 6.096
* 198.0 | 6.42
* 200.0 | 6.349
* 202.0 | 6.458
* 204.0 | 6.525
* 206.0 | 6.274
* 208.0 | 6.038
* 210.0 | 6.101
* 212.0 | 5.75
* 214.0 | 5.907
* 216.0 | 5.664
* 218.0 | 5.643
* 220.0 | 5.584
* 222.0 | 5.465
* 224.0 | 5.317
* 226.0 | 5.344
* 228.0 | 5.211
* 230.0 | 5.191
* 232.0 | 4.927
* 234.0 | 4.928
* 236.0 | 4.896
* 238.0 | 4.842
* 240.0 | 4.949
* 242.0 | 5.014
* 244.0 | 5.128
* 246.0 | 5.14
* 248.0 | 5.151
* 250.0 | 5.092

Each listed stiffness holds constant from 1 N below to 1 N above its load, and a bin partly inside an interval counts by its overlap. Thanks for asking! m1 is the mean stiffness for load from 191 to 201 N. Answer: 6.09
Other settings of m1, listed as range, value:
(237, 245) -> 4.98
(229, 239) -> 4.96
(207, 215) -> 5.95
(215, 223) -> 5.59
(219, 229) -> 5.38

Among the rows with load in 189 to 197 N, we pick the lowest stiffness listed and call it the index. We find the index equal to 5.702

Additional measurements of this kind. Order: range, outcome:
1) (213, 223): 5.465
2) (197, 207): 6.274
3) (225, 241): 4.842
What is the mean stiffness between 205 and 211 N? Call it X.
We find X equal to 6.14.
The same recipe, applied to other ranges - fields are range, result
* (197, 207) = 6.41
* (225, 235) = 5.12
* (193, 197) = 5.95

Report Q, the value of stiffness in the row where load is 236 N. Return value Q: 4.896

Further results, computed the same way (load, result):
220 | 5.584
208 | 6.038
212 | 5.75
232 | 4.927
